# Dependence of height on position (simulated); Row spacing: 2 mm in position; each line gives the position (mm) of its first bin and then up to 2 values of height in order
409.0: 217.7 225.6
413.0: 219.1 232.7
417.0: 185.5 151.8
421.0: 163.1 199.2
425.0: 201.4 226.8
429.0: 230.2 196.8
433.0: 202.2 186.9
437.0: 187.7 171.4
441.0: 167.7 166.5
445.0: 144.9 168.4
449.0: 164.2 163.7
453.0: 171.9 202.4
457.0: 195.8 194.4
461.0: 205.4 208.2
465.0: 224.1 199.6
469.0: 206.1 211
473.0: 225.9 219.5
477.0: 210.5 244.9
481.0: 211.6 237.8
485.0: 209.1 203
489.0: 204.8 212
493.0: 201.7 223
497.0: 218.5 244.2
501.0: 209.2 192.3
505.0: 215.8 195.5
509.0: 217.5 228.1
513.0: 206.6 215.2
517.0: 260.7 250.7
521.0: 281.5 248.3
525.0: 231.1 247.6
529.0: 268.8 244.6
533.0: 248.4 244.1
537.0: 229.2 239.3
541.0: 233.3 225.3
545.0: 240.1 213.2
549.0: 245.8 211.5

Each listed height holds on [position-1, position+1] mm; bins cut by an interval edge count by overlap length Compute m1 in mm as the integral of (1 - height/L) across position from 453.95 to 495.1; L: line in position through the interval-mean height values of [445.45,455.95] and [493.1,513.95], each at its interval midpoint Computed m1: -4.4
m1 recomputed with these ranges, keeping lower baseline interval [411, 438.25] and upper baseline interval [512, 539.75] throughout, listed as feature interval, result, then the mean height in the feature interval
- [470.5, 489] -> 0.4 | 219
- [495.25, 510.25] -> 1.3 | 214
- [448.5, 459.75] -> 1.6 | 183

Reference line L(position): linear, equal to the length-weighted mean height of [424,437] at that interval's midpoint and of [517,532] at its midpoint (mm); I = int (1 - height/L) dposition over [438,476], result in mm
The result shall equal 5.1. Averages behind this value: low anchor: 206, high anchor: 254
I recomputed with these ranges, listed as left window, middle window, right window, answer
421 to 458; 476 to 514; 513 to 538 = 1.5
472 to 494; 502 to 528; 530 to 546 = -0.1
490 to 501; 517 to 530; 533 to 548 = -1.6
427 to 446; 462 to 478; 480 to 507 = -0.9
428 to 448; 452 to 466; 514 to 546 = -0.3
